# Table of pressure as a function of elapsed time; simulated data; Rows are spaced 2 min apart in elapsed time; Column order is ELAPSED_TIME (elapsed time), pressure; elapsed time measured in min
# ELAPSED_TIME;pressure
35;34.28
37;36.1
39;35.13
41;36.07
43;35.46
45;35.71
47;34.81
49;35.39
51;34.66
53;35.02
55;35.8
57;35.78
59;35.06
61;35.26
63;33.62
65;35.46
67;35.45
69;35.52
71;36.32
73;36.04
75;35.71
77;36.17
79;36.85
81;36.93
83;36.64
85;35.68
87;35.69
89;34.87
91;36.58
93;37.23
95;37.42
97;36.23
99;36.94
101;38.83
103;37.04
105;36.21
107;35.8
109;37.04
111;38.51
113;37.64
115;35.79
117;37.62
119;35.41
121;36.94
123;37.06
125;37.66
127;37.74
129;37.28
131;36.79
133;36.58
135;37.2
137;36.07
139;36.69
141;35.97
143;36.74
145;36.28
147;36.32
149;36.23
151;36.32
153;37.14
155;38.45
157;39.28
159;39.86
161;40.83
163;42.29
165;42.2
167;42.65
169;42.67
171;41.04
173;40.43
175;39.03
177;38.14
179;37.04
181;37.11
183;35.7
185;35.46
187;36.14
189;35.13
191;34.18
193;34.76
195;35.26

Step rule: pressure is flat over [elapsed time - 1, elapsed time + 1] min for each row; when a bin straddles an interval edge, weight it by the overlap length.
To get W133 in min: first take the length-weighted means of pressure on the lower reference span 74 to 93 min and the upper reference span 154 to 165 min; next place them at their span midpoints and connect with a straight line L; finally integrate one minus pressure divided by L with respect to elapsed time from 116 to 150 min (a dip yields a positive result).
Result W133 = 1.9 min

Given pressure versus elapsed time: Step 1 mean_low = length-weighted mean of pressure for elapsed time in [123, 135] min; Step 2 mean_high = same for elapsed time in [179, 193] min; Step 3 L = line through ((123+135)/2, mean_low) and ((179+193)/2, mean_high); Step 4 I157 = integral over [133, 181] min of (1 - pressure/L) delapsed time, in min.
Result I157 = -2.8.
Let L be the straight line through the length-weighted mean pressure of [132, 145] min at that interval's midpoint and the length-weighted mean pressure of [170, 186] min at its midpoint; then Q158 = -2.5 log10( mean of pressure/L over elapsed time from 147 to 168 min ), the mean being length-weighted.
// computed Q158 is -0.06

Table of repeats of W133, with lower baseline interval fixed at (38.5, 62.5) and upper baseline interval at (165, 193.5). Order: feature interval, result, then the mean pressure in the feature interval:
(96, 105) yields -0.2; 37.1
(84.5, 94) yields 0.0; 36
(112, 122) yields 0.0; 36.7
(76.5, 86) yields -0.1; 36.5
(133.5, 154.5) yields 0.4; 36.5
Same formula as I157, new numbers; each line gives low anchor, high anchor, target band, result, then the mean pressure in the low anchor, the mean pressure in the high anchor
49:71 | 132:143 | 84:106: -0.5 min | 35.2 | 36.5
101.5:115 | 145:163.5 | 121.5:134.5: 0.1 min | 37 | 38.3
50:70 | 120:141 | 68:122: -0.8 min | 35.2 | 37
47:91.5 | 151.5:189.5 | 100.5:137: 0.3 min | 35.6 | 39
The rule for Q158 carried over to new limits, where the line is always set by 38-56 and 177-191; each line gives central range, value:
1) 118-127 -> -0.03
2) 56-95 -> -0.01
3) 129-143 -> -0.02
